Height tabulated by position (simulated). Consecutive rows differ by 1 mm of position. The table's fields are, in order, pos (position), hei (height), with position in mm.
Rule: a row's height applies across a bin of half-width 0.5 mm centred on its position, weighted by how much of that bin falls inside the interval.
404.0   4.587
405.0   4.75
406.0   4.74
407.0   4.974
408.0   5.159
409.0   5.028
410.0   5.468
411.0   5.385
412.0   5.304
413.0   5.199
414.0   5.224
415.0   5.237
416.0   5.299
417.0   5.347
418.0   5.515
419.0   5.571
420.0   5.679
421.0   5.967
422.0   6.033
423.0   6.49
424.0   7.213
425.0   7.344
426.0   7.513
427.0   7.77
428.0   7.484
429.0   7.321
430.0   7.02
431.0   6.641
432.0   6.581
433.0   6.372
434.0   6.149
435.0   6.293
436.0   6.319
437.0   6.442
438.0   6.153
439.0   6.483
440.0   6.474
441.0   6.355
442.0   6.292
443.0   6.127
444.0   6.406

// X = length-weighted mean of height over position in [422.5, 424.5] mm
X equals 6.85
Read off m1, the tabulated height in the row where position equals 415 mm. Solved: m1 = 5.237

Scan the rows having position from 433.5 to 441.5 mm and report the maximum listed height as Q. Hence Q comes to 6.483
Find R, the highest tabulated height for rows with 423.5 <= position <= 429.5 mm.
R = 7.77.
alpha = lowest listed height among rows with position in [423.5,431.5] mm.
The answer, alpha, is 6.641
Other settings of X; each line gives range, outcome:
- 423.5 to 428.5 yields 7.46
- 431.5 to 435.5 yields 6.35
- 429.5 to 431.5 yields 6.83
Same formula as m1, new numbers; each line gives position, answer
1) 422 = 6.033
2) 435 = 6.293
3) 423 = 6.49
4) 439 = 6.483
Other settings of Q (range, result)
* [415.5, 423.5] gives 6.49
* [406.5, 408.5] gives 5.159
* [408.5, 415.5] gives 5.468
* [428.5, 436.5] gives 7.321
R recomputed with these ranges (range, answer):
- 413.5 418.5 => 5.515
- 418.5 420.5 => 5.679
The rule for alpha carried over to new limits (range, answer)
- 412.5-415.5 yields 5.199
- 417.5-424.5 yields 5.515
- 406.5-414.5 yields 4.974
